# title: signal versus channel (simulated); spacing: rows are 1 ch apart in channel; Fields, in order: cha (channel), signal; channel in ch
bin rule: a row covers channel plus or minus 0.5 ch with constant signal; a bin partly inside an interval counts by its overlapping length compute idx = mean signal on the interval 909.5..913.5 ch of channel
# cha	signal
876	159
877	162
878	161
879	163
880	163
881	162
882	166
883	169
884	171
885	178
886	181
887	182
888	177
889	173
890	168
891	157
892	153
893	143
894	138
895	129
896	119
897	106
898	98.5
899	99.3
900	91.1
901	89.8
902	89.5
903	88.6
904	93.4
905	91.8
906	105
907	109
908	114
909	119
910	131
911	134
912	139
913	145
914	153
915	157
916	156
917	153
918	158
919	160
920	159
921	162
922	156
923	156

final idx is 137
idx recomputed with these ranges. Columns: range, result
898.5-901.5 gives 93.4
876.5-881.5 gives 162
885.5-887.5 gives 182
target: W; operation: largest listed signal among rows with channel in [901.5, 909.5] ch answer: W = 119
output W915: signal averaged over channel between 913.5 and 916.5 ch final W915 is 155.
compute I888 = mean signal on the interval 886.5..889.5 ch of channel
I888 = 177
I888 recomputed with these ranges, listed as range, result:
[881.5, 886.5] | 173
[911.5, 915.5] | 148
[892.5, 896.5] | 132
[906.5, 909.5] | 114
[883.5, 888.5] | 178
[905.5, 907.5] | 107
